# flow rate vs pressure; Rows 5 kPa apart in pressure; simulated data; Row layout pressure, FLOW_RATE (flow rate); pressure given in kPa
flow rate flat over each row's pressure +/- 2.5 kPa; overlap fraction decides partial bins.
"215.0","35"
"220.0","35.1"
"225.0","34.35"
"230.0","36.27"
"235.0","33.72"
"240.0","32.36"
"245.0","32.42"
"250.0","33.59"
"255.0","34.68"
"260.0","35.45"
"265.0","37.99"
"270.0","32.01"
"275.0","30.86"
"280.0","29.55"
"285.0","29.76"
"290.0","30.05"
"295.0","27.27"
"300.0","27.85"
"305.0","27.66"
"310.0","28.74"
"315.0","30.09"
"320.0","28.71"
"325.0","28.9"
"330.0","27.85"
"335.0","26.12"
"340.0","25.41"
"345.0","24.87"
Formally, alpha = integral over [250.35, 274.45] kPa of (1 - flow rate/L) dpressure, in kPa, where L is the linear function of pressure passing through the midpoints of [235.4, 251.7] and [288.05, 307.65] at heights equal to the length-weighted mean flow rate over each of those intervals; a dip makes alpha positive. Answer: -2.6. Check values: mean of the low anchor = 32.9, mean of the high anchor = 28.2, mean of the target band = 34.6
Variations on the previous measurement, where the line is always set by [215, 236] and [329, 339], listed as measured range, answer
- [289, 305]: 0.7 kPa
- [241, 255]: 0.0 kPa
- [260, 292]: -0.9 kPa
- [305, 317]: -0.3 kPa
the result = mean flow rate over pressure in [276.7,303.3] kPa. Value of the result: 28.9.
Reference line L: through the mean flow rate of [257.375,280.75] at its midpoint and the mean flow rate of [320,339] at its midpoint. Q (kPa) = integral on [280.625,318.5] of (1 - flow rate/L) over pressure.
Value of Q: 2.1 kPa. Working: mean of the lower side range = 33.5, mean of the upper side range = 27.6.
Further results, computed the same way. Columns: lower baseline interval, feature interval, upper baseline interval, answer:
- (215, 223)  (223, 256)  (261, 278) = 0.57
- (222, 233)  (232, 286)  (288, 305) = -1.79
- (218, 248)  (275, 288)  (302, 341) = 0.36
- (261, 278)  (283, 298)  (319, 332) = 1.31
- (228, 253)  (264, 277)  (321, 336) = -0.62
